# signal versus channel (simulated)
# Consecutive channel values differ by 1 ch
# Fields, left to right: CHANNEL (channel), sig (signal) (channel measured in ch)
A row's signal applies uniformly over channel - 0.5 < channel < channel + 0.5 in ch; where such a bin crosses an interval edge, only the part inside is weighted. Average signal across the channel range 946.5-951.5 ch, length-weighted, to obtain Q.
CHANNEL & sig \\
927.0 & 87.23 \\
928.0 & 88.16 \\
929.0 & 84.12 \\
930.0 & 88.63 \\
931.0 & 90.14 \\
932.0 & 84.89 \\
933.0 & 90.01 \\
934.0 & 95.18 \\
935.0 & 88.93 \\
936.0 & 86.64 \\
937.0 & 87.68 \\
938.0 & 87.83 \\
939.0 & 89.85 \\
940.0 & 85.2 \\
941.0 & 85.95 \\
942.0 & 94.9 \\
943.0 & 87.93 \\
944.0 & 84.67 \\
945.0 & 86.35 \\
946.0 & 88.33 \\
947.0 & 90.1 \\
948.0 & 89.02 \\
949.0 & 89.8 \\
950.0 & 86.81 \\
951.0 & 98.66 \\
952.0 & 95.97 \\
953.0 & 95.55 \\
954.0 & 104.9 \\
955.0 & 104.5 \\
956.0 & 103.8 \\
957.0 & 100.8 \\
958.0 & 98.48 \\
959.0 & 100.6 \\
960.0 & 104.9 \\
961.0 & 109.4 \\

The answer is 90.9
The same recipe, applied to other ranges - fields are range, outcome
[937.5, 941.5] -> 87.2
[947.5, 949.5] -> 89.4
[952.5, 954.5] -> 100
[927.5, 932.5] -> 87.2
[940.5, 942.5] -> 90.4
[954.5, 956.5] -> 104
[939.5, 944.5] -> 87.7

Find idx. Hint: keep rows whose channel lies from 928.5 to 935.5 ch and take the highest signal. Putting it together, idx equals 95.18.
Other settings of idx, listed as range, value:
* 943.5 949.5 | 90.1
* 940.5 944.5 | 94.9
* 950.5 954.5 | 104.9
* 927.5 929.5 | 88.16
